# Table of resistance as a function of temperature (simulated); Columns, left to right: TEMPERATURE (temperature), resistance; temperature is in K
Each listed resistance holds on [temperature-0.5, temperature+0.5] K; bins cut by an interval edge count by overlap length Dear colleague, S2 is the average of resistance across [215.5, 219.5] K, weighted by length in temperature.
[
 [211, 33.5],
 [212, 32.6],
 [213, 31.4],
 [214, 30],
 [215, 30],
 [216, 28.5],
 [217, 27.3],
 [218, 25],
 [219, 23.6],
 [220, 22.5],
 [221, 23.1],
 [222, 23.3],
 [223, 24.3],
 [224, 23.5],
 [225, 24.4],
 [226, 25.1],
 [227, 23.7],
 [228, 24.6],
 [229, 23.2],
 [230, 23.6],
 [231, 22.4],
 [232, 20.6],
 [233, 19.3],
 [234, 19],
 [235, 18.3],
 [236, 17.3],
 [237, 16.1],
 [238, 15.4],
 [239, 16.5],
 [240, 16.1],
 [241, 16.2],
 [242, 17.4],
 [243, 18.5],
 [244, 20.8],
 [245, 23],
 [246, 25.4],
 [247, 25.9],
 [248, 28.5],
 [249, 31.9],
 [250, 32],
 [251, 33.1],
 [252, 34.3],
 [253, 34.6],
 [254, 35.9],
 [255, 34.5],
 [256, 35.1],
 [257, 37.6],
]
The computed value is 26.1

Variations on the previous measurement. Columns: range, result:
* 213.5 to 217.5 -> 28.9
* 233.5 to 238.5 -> 17.2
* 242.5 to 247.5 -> 22.7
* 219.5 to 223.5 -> 23.3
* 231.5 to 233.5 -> 20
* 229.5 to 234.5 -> 21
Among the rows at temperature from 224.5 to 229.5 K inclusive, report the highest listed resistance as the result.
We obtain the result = 25.1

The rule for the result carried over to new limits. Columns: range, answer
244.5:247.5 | 25.9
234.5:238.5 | 18.3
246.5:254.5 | 35.9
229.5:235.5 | 23.6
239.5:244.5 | 20.8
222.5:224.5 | 24.3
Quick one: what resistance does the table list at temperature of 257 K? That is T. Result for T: 37.6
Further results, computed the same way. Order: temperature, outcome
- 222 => 23.3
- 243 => 18.5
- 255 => 34.5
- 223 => 24.3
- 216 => 28.5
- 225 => 24.4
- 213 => 31.4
